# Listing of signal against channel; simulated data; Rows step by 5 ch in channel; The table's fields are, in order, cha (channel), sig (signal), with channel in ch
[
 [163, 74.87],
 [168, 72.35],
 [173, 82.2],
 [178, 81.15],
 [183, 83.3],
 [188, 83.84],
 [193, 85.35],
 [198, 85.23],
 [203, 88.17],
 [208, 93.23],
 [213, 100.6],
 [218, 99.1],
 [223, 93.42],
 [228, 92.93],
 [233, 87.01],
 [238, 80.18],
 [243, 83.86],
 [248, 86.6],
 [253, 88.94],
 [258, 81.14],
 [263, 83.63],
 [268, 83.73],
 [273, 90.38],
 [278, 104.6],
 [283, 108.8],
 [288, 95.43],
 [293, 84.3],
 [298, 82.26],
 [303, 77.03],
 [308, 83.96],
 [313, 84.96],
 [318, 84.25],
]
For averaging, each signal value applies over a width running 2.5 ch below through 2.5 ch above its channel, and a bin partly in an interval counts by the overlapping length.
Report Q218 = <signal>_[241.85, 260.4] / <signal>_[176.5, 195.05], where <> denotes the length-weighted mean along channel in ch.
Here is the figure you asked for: 1.0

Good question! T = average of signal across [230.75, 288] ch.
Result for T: 89.3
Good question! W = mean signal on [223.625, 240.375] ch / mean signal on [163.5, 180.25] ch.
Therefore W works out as 1.12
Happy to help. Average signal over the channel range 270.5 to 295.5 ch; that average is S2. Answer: 96.7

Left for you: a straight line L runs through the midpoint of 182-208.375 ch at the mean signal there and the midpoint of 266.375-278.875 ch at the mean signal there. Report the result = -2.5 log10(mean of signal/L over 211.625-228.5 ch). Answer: -0.10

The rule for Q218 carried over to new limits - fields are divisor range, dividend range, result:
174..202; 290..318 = 0.99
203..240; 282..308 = 0.95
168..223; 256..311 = 1.01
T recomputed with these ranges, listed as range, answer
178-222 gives 89.5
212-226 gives 97.2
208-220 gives 98.5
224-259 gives 86.3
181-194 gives 84.1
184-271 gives 88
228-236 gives 88.4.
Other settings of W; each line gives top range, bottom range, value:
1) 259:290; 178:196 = 1.12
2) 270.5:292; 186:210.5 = 1.13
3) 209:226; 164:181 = 1.24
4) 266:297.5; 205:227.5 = 0.98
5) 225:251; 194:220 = 0.93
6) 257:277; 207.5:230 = 0.90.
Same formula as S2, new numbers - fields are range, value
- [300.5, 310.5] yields 80.5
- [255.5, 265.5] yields 82.4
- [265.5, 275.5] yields 87.1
